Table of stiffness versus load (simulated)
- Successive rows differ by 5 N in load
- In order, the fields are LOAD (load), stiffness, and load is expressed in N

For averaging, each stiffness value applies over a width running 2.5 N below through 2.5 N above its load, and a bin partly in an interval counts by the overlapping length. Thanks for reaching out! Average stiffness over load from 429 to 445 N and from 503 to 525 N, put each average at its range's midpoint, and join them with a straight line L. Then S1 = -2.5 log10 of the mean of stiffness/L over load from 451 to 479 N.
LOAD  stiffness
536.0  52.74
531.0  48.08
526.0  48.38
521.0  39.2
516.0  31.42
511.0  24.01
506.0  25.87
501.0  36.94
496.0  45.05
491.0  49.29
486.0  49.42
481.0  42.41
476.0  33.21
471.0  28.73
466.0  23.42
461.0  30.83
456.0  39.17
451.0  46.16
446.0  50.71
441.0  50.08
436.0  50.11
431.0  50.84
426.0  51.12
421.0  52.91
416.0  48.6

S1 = 0.316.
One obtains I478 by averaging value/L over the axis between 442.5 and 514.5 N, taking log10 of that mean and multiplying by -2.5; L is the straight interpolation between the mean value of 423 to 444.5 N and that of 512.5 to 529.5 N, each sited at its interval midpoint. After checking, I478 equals 0.19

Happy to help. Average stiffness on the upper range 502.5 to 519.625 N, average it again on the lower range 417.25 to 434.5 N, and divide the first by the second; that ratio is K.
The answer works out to 0.55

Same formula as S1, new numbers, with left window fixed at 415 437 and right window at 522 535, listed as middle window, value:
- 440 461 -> 0.13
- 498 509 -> 0.46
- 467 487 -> 0.33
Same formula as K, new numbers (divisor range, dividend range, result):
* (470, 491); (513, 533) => 1.02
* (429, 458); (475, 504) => 0.90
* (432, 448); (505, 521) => 0.58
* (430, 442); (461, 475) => 0.55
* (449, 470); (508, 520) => 0.85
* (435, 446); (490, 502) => 0.87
